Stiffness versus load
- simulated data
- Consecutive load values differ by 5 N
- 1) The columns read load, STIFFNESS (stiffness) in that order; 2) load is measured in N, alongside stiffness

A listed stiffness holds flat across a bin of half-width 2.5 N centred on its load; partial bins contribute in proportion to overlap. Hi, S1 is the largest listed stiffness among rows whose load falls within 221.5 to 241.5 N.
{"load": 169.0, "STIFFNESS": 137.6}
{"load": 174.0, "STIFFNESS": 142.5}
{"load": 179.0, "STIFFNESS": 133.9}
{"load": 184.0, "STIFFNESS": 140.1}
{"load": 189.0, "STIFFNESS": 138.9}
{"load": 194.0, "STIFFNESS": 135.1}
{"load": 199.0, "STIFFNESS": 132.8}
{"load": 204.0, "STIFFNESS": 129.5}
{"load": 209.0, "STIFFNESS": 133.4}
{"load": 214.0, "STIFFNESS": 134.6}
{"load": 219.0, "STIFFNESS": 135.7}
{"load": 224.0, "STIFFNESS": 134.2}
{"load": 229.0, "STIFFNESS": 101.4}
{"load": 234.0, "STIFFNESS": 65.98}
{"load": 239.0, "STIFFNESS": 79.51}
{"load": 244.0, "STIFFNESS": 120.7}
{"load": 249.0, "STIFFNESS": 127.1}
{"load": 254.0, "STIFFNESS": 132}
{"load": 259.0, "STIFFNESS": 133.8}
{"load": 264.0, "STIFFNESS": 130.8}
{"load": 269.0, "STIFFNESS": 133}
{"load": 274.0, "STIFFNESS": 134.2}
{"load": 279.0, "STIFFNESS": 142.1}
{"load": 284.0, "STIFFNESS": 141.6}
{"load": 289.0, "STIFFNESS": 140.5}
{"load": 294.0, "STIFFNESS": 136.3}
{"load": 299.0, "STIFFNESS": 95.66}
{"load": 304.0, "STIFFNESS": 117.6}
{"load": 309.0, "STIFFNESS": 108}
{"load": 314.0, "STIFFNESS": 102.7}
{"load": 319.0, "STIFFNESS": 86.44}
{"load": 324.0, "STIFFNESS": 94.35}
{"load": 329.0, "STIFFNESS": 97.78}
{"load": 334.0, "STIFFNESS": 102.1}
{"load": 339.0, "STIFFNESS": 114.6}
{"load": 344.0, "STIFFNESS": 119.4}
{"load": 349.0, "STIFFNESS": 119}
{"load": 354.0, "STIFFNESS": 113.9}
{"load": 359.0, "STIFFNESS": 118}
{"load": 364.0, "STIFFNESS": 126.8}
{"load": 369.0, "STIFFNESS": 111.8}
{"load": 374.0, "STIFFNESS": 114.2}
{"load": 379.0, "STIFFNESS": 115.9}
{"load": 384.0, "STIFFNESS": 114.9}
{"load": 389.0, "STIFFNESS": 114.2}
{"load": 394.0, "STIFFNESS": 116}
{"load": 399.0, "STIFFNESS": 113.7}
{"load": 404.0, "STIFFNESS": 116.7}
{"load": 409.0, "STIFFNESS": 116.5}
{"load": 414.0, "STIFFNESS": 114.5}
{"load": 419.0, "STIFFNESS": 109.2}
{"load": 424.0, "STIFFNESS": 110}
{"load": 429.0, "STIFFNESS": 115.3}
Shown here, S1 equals 134.2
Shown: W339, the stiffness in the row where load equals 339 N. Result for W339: 114.6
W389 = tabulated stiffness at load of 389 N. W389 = 114.2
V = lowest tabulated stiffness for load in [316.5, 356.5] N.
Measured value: 86.44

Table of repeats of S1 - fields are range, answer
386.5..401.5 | 116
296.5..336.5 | 117.6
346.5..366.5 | 126.8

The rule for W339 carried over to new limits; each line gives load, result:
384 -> 114.9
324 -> 94.35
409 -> 116.5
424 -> 110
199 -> 132.8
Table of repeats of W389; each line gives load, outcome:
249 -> 127.1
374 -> 114.2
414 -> 114.5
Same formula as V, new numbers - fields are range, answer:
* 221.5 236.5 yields 65.98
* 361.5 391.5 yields 111.8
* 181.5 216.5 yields 129.5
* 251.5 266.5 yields 130.8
